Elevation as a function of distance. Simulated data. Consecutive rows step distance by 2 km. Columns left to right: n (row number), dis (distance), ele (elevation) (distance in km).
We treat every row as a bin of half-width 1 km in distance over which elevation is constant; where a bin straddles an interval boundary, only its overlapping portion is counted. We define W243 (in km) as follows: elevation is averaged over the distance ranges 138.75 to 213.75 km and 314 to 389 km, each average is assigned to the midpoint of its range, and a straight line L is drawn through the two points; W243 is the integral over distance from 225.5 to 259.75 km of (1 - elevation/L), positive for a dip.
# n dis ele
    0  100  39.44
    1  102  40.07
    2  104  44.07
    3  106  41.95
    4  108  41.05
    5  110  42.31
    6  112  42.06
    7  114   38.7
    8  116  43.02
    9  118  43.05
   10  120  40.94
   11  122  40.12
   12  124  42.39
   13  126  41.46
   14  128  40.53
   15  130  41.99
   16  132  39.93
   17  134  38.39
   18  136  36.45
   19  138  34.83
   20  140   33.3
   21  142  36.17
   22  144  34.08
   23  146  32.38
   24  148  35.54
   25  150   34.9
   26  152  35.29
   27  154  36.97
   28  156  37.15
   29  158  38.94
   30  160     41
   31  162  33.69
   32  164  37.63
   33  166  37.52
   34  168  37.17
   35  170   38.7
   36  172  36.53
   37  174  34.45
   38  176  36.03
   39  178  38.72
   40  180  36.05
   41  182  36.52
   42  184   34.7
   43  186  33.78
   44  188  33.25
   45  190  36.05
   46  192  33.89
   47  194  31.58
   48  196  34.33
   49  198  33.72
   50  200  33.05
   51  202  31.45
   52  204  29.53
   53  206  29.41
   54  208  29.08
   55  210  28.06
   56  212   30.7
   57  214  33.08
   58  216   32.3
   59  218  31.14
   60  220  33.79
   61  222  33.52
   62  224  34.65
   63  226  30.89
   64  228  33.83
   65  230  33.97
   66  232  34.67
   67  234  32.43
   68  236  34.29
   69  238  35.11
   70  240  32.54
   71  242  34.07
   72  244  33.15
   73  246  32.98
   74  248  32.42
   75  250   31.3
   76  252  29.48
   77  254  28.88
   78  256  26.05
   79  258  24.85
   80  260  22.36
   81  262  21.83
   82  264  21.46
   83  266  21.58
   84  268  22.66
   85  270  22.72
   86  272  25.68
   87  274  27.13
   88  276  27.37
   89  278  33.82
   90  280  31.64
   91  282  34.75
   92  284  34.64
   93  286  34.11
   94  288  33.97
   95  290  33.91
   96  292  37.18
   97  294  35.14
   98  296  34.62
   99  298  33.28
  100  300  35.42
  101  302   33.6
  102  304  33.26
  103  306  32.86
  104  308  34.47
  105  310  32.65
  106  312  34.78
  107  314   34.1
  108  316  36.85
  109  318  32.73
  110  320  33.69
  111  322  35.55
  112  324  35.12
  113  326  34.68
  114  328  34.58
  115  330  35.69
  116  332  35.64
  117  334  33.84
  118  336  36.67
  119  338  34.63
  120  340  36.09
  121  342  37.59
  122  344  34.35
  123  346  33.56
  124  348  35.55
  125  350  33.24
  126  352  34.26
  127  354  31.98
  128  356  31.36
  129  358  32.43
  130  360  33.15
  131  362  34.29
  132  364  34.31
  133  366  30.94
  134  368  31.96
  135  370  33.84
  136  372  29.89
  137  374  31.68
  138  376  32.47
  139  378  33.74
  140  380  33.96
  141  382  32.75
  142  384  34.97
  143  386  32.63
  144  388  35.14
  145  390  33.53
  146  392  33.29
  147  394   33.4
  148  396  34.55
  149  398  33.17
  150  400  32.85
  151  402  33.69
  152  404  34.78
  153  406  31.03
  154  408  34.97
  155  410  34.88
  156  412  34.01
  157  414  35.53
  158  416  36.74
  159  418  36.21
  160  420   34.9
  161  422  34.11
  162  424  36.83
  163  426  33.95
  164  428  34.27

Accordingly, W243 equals 2.7 km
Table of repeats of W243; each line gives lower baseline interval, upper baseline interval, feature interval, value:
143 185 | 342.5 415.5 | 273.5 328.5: 1.1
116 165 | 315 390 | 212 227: 1.6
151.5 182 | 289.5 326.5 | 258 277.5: 6.2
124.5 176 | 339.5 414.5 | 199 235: 4.0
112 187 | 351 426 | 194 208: 1.9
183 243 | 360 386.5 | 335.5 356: -1.1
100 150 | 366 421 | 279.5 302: 0.9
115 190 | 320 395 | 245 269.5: 6.4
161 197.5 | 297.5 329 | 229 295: 8.5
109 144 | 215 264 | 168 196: 0.0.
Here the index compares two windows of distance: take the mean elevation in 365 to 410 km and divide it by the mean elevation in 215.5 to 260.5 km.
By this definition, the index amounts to 1.0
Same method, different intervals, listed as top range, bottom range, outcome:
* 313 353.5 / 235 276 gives 1.25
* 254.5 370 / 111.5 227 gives 0.90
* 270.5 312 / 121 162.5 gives 0.88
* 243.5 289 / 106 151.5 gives 0.73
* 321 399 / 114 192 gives 0.91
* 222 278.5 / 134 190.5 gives 0.82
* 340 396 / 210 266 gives 1.09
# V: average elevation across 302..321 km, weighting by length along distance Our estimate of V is 33.9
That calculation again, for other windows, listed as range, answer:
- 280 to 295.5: 34.6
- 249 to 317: 30.5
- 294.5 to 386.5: 33.9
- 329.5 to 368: 34.1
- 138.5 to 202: 35.5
